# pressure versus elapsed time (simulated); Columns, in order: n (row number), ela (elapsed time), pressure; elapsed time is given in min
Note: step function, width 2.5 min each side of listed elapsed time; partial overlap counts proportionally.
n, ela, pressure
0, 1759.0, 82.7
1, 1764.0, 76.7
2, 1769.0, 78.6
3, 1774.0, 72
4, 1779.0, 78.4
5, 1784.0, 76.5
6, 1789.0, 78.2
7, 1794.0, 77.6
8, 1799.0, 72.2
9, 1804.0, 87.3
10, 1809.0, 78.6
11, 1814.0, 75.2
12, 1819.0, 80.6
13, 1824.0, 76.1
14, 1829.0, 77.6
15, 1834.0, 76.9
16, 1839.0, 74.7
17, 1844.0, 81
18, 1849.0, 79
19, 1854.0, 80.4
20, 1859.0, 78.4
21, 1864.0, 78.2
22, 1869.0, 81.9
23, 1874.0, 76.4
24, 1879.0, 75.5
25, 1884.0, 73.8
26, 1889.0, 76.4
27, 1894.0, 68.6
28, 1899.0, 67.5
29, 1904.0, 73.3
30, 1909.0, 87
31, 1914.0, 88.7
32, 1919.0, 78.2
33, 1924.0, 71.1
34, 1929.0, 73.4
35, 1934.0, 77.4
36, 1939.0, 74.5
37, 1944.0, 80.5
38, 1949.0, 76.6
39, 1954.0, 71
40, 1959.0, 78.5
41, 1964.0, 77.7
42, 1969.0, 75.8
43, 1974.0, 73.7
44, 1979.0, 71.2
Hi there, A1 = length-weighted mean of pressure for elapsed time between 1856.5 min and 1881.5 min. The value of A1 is 78.1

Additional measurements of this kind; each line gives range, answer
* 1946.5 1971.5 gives 75.9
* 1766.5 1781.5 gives 76.3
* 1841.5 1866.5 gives 79.4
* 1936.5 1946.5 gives 77.5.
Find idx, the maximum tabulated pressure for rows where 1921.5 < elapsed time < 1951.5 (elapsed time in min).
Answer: 80.5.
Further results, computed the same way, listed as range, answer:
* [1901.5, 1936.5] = 88.7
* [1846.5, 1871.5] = 81.9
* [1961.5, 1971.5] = 77.7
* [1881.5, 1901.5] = 76.4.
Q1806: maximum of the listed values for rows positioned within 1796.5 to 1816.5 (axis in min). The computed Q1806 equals 87.3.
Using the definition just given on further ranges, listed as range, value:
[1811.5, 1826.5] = 80.6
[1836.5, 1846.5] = 81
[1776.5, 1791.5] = 78.4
